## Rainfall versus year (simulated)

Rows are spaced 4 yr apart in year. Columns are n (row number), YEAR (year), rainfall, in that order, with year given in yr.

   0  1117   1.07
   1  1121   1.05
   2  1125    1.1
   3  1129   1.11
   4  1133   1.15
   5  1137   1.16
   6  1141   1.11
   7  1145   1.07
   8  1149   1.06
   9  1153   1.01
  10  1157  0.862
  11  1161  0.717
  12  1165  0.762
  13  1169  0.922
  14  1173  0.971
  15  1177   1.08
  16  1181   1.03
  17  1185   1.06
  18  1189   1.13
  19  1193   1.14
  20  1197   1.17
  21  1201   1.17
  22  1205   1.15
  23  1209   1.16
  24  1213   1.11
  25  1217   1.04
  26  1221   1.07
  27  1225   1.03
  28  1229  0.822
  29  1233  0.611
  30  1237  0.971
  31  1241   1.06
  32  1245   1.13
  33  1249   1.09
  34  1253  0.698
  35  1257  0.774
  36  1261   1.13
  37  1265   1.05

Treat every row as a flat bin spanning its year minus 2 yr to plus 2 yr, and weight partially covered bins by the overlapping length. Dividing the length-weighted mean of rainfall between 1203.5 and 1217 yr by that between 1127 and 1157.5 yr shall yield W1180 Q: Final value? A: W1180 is 1.0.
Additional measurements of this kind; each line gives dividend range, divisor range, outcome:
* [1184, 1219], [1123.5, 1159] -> 1.05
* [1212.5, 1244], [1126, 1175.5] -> 0.97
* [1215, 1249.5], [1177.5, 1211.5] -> 0.87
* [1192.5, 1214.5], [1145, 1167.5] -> 1.28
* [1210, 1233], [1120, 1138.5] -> 0.88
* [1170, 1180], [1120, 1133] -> 0.92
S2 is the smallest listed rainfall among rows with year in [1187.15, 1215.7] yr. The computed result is 1.11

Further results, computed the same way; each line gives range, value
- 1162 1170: 0.762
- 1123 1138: 1.1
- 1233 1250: 0.611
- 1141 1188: 0.717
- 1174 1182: 1.03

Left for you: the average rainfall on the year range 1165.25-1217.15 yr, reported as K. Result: 1.08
